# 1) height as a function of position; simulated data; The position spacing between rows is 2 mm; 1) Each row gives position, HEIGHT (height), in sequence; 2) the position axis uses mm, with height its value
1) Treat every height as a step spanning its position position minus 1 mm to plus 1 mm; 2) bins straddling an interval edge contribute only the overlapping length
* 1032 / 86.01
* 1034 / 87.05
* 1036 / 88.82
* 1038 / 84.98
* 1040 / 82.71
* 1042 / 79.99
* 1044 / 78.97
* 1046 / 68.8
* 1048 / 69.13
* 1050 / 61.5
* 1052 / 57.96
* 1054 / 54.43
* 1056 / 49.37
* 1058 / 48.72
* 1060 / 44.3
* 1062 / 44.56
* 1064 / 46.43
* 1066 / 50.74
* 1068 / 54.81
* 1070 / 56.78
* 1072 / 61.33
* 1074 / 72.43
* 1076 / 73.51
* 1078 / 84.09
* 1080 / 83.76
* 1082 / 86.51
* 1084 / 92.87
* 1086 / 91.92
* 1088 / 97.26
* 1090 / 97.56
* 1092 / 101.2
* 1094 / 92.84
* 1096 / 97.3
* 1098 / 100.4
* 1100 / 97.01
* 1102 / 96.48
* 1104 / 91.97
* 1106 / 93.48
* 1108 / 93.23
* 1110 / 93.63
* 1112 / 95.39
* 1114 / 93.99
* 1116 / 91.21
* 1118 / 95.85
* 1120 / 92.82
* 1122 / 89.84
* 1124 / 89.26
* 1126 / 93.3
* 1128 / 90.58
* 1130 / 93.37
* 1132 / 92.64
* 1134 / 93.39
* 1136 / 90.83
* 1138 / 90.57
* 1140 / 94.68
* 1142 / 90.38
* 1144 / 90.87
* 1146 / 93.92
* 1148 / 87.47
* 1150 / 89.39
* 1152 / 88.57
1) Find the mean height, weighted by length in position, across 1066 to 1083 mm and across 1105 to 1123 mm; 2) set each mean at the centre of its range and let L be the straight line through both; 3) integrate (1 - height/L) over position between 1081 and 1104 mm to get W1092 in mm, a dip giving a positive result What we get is -4.18 mm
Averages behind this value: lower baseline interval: 70.4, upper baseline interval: 93.3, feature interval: 95.4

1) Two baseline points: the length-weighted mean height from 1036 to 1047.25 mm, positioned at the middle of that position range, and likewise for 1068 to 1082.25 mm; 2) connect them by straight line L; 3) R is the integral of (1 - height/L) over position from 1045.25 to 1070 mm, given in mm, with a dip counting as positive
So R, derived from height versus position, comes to 7.15 mm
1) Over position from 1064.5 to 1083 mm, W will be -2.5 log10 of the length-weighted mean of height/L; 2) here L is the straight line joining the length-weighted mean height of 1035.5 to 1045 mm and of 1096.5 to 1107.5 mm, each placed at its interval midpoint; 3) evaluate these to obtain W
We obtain 0.29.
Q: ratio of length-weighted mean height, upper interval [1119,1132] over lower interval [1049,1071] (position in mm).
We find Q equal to 1.77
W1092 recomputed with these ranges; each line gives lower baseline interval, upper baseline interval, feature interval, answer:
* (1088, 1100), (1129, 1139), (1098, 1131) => 0.5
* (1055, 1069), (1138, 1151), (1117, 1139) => -2.6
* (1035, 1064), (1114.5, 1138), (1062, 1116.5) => -3.1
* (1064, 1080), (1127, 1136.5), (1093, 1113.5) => -4.2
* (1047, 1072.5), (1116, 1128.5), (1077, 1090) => -4.1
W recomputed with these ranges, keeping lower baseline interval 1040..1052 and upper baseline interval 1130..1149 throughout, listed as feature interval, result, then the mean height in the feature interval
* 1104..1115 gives -0.10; 93.8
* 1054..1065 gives 0.49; 47.4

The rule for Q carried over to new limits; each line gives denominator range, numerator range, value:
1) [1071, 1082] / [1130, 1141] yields 1.22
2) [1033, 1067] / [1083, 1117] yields 1.47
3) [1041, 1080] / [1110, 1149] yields 1.50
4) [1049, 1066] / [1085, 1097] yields 1.89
